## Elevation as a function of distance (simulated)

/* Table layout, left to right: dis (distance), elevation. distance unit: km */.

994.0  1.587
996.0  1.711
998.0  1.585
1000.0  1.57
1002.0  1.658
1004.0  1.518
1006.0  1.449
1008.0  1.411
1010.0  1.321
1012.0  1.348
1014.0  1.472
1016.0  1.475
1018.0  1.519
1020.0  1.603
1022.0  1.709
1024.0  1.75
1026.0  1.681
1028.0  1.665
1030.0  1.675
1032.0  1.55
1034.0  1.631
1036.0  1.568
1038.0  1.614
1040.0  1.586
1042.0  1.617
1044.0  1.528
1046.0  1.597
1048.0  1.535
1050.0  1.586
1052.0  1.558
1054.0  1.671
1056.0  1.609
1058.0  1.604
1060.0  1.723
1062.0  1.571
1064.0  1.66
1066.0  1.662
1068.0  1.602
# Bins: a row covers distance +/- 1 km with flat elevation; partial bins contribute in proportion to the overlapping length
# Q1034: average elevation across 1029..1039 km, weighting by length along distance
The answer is 1.61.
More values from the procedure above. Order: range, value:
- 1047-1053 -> 1.56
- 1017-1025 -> 1.65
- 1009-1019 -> 1.43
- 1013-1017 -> 1.47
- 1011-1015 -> 1.41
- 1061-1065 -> 1.62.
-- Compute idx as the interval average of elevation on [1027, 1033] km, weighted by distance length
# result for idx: 1.63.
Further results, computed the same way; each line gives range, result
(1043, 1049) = 1.55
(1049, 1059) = 1.61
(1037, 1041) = 1.6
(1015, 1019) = 1.5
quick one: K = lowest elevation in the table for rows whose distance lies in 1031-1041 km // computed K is 1.55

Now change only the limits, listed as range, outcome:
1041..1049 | 1.528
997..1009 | 1.411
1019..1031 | 1.603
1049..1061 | 1.558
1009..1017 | 1.321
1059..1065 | 1.571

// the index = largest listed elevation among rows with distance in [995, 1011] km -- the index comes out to 1.711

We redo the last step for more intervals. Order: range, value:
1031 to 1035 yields 1.631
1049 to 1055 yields 1.671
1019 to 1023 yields 1.709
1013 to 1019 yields 1.519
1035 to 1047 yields 1.617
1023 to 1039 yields 1.75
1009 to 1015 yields 1.472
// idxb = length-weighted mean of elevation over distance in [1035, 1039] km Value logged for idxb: 1.59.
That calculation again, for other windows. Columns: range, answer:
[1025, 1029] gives 1.67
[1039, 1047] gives 1.58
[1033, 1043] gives 1.6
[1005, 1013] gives 1.38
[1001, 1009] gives 1.51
